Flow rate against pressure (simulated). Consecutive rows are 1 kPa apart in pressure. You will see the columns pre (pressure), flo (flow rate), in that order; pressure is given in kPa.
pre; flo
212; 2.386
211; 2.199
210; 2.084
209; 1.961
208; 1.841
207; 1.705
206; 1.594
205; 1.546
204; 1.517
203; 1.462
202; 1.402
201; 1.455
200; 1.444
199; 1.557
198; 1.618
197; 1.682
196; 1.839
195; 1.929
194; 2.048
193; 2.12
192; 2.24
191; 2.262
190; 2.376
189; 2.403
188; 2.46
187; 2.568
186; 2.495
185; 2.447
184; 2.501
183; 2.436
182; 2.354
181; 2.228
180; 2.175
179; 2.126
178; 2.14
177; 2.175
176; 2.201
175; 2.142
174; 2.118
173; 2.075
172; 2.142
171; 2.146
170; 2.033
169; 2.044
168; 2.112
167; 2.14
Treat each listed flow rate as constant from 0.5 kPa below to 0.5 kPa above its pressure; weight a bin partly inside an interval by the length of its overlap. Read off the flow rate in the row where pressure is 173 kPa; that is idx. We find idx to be 2.075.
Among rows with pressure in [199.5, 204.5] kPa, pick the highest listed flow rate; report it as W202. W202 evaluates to 1.517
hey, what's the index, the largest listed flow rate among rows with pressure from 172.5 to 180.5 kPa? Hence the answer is 2.201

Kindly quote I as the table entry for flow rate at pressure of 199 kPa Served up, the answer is 1.557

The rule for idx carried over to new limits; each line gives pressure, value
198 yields 1.618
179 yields 2.126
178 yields 2.14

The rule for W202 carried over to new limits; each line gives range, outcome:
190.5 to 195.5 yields 2.262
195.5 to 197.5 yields 1.839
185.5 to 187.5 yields 2.568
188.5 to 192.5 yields 2.403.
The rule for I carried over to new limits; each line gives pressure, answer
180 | 2.175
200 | 1.444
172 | 2.142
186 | 2.495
